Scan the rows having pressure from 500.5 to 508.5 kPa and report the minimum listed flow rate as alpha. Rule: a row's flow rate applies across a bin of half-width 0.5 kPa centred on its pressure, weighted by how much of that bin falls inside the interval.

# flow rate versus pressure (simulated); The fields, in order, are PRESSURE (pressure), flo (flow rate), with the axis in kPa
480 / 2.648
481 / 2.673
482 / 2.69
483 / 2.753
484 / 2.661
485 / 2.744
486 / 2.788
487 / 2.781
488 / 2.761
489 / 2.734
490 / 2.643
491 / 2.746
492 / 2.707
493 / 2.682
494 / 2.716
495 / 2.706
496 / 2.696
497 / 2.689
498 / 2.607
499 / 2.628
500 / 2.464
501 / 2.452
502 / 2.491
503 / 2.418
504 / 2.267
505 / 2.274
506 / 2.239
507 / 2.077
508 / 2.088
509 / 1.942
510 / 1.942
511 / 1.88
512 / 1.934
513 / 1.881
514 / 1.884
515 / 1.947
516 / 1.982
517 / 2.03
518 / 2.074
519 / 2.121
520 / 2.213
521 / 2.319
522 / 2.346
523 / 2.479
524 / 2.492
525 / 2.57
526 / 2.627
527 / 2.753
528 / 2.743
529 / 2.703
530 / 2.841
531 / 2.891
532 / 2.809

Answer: 2.077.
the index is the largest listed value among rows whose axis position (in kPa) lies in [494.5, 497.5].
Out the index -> 2.706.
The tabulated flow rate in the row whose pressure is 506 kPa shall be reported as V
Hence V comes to 2.239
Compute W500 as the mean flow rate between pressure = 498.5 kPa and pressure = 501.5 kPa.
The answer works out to 2.51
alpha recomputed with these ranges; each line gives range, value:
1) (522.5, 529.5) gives 2.479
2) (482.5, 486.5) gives 2.661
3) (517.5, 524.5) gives 2.074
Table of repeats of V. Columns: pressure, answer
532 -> 2.809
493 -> 2.682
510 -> 1.942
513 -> 1.881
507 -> 2.077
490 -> 2.643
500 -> 2.464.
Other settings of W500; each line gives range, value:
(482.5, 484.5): 2.71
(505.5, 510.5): 2.06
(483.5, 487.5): 2.74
